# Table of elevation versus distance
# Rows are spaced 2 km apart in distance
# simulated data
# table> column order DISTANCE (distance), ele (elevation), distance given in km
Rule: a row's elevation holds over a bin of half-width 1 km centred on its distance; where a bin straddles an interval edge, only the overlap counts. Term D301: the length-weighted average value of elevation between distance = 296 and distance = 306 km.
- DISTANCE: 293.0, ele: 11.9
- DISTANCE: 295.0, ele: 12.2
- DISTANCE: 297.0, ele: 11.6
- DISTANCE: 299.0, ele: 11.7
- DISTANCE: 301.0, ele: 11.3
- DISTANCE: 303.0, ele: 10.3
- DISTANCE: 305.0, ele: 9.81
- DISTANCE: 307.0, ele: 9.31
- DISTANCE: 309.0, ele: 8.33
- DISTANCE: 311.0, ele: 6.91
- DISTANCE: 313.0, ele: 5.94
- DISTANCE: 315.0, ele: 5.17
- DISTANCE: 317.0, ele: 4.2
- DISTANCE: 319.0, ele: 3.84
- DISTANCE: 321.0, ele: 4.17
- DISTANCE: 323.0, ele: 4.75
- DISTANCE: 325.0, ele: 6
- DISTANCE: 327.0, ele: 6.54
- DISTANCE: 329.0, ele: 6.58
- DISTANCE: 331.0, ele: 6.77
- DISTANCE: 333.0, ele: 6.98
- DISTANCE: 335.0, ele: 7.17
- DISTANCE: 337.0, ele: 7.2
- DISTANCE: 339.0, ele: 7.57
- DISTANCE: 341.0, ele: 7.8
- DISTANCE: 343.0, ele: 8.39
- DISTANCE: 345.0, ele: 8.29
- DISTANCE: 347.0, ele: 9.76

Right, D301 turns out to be 10.9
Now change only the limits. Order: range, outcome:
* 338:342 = 7.69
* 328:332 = 6.67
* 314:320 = 4.4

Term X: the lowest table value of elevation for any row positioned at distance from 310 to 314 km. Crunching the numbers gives 5.94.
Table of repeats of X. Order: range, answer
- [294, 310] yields 8.33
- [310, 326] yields 3.84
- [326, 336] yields 6.54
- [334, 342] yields 7.17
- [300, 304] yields 10.3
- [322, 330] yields 4.75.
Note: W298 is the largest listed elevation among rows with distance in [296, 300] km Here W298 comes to 11.7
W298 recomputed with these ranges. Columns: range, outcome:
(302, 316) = 10.3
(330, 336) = 7.17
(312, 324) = 5.94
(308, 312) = 8.33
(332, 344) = 8.39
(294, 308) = 12.2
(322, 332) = 6.77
